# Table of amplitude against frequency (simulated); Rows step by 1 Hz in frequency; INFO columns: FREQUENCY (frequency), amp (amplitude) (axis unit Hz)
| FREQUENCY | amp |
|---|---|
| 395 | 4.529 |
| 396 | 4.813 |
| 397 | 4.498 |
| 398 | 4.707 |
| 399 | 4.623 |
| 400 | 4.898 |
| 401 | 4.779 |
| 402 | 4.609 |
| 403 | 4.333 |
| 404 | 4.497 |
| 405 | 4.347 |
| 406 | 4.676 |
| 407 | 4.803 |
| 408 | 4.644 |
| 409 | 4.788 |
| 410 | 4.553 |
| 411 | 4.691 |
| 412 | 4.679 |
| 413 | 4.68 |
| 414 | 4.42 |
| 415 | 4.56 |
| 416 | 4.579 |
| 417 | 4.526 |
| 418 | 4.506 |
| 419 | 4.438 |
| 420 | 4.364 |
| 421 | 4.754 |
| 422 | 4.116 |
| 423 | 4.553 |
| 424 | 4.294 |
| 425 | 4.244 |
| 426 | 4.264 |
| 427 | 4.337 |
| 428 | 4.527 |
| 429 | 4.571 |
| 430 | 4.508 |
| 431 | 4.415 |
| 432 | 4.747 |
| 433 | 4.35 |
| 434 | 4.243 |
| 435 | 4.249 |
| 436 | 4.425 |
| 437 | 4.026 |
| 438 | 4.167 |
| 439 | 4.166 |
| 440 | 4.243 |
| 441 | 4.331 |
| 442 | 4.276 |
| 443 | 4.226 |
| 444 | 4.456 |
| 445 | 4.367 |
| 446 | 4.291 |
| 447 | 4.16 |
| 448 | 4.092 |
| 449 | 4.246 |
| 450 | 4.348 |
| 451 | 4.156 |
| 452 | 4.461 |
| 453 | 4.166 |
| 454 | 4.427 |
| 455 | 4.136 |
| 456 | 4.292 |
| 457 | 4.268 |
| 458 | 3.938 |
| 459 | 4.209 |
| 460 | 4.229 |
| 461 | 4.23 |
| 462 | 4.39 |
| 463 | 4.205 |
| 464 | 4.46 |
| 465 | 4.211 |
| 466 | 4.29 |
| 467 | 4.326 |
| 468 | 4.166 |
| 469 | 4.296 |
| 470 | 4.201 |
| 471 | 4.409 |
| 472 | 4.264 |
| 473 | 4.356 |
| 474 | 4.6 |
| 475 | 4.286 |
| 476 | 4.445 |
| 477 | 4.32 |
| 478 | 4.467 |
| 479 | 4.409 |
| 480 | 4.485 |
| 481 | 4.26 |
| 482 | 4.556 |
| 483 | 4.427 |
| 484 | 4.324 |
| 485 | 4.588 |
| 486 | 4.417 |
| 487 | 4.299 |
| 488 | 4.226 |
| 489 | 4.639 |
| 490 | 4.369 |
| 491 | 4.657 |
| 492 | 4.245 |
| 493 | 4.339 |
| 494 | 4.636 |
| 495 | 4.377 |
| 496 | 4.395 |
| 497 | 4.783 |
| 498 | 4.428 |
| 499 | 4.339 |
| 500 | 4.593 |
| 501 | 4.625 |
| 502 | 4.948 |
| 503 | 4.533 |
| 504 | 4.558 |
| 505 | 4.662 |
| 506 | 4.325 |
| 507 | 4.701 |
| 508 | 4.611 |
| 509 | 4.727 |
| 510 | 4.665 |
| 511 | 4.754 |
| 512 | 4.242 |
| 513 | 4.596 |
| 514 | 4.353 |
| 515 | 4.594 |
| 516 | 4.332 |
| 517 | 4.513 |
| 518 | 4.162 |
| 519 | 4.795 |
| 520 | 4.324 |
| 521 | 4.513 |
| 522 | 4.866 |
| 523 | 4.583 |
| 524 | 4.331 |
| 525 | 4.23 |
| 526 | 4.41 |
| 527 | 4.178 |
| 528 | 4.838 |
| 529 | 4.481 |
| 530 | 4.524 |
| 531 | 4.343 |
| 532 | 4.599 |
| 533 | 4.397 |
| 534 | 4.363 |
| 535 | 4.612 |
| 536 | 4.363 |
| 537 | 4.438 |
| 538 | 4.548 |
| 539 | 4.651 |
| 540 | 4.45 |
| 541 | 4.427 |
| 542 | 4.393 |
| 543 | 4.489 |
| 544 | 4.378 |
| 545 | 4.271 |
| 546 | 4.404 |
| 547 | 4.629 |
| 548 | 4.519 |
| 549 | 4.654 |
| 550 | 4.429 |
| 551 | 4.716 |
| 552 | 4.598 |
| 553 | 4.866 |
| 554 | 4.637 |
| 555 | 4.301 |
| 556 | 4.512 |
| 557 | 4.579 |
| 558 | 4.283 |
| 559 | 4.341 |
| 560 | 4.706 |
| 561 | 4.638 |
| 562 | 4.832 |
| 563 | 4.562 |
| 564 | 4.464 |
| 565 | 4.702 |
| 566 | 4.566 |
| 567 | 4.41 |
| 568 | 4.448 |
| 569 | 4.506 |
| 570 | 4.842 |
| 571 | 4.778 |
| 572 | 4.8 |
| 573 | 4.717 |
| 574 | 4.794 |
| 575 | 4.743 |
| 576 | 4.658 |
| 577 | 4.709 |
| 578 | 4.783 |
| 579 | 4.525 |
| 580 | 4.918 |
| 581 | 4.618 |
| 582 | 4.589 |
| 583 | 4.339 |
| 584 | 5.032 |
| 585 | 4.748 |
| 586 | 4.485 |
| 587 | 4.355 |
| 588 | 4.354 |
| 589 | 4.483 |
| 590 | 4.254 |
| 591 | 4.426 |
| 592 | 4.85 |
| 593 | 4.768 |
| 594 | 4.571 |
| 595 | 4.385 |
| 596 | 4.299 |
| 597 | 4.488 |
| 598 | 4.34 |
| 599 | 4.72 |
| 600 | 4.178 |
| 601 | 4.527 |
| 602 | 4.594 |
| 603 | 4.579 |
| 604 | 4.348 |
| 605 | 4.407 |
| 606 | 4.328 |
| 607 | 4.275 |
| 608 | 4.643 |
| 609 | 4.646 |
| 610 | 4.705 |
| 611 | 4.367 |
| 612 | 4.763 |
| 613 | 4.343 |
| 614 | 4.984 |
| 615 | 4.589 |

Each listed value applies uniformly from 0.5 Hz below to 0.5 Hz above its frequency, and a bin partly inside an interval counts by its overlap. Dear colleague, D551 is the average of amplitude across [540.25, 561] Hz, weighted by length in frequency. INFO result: 4.51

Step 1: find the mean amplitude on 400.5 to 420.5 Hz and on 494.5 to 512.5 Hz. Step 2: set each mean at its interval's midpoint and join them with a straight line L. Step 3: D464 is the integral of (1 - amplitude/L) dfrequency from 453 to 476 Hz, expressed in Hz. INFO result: 1.5 Hz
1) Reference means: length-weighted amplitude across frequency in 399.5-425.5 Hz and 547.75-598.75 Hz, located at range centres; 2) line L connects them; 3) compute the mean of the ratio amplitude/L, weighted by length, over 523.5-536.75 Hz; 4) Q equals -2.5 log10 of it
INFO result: 0.03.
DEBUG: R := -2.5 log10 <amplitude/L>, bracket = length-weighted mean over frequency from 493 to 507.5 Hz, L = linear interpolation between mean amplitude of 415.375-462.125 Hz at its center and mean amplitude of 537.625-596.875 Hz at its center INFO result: -0.027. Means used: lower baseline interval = 4.33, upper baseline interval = 4.57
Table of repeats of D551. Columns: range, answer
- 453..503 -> 4.38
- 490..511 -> 4.56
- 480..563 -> 4.5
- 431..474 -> 4.28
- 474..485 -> 4.42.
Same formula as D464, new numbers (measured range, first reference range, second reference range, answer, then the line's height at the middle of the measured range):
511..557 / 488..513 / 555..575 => 0.83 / 4.57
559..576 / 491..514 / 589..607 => -0.58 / 4.49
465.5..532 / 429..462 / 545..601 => -0.88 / 4.41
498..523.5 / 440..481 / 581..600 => -1.00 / 4.38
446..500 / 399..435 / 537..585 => 2.39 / 4.55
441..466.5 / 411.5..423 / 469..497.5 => 1.13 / 4.46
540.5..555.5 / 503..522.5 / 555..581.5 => 0.26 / 4.6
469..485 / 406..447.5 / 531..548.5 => 0.20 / 4.45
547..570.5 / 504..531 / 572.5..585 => 0.35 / 4.64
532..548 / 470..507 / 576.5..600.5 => 0.16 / 4.51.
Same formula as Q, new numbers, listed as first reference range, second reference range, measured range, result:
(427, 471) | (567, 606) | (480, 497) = -0.02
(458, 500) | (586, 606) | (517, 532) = -0.02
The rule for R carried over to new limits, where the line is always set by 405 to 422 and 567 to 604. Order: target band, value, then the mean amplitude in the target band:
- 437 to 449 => 0.08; 4.24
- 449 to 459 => 0.08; 4.24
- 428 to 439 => 0.05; 4.37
